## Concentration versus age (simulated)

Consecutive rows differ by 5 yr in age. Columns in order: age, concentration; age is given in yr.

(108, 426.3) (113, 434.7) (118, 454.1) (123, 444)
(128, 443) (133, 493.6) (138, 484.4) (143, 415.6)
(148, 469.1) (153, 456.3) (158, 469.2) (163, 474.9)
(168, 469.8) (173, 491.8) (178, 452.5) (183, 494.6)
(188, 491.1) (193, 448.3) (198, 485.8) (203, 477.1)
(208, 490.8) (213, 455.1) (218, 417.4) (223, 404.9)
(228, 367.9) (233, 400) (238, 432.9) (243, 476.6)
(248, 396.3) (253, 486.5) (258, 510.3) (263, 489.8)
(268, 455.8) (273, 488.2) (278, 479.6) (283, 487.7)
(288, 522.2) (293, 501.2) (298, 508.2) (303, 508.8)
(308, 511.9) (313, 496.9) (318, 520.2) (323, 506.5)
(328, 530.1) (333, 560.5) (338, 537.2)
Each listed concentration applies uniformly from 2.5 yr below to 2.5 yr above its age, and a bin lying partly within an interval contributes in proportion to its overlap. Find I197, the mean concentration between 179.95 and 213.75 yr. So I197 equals 478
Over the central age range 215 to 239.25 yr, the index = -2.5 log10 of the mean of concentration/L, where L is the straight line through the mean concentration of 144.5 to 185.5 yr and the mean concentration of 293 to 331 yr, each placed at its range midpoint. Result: 0.205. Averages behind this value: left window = 471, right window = 512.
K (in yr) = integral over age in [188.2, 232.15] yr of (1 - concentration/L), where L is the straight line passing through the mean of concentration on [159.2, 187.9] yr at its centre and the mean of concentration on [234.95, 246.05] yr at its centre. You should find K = 1.72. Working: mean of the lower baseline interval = 478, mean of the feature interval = 444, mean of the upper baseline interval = 449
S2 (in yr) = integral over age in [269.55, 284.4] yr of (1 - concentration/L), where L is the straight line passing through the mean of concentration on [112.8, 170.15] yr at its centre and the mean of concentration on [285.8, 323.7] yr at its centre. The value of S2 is 0.5 yr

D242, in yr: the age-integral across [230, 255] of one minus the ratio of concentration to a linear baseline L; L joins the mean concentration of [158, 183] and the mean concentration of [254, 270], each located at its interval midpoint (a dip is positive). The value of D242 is 2.5 yr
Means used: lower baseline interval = 474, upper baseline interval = 486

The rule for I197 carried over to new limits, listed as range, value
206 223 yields 446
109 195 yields 463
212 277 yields 445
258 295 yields 490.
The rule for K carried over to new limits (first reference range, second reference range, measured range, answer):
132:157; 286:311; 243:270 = 1.5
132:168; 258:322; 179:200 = -0.1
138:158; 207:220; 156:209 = -2.8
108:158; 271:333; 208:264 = 5.3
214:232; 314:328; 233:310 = -3.9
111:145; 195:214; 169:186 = -0.3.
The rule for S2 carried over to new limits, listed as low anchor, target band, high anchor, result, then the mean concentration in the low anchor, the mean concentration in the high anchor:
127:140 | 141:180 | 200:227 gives 0.2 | 477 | 445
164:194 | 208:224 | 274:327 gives 1.5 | 476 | 505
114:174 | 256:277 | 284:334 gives 0.7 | 462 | 514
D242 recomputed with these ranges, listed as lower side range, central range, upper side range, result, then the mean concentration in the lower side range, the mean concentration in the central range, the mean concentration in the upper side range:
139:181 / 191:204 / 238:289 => -0.07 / 464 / 470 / 476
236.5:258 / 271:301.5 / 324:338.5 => -0.22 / 456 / 498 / 540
